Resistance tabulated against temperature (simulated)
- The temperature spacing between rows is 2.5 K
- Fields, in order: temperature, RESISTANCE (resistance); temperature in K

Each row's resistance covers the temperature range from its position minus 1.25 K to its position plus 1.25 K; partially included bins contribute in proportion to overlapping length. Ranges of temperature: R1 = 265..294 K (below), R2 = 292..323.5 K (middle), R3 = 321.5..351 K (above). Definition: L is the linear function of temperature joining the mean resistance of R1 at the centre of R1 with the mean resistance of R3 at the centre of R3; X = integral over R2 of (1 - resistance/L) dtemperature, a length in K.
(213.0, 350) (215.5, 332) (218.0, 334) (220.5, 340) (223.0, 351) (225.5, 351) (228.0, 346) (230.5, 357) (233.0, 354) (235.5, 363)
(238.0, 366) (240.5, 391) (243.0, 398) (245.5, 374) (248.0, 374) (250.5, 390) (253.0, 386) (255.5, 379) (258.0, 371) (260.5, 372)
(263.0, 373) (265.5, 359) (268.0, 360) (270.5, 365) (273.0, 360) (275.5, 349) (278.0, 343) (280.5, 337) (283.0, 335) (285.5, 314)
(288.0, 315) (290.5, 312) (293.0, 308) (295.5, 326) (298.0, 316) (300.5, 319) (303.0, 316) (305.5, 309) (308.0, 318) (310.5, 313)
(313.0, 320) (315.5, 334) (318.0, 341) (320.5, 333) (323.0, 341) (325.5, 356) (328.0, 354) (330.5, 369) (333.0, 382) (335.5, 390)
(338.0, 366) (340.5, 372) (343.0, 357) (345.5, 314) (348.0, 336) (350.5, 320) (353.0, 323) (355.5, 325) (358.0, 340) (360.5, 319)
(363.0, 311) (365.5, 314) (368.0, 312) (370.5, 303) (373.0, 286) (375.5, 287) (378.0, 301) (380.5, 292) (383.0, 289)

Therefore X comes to 2.2 K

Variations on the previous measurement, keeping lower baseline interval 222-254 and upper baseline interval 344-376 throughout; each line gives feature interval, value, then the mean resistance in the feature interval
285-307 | 1.84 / 315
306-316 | 0.53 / 319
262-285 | 0.12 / 352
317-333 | -1.01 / 352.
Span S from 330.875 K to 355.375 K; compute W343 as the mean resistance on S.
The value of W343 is 351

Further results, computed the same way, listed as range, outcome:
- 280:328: 325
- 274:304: 325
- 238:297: 356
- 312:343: 355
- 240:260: 382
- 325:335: 368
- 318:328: 344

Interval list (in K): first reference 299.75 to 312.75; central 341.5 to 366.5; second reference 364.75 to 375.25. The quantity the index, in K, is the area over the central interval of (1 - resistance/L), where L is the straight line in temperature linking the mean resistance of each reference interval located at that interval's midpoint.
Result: -1.75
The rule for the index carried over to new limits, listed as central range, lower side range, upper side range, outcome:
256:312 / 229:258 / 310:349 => 4.14 K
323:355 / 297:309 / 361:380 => -4.52 K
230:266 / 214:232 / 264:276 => -2.24 K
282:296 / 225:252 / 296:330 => 1.01 K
